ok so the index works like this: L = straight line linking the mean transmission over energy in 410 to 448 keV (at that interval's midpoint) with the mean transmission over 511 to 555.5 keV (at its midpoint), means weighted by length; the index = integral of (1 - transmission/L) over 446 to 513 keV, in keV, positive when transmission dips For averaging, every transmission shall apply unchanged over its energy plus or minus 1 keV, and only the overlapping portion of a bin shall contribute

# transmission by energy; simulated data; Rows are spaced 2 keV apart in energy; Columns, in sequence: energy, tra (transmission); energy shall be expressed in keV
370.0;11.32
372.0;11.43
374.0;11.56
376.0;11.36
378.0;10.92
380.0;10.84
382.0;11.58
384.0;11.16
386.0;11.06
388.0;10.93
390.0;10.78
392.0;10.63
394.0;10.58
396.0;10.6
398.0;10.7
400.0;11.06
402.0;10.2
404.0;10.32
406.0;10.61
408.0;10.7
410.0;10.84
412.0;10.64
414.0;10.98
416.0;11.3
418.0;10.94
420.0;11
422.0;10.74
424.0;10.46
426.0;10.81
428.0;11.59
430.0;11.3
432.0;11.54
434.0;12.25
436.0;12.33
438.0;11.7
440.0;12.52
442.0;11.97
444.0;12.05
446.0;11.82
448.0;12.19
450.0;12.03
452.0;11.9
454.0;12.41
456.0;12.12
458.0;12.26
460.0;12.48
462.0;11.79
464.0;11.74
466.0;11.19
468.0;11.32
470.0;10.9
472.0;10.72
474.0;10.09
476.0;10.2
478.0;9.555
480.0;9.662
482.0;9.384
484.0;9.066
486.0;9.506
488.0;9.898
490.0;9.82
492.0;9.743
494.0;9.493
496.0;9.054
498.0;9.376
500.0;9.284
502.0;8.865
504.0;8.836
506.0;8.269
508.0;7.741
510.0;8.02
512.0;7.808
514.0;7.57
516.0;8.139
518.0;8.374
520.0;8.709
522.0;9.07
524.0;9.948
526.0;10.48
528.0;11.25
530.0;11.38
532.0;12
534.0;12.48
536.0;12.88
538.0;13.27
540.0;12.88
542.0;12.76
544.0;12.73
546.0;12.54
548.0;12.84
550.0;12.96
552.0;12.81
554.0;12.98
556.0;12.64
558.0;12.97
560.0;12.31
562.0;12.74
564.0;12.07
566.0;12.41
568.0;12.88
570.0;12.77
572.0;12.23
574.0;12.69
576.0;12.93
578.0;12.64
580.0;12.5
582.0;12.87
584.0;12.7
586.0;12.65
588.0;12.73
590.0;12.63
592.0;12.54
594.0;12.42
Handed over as 6.51 keV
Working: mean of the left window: 11.4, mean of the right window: 11.2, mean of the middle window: 10.2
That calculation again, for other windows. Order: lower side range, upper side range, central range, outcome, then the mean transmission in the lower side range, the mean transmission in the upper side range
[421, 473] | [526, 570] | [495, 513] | 5.3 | 11.7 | 12.5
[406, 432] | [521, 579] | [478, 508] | 6.3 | 11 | 12.3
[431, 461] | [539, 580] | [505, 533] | 7.4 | 12.1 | 12.7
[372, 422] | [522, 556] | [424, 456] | -1.6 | 10.9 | 12.2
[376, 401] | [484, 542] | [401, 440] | -1.7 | 10.9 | 9.83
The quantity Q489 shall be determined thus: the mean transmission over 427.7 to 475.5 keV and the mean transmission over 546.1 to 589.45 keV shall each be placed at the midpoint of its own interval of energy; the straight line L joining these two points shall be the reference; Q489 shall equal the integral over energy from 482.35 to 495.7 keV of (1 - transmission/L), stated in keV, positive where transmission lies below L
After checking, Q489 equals 2.77 keV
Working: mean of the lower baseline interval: 11.7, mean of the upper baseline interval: 12.7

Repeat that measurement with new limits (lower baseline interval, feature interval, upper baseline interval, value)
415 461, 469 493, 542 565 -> 4.38 keV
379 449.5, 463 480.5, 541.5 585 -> 1.68 keV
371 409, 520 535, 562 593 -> 1.69 keV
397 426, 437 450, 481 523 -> -2.53 keV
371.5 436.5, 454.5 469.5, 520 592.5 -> -0.42 keV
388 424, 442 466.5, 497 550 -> -3.33 keV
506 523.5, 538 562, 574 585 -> -4.80 keV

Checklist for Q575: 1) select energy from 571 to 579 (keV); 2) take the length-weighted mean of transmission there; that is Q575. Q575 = 12.6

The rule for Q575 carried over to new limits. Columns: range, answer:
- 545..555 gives 12.8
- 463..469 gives 11.4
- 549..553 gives 12.9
